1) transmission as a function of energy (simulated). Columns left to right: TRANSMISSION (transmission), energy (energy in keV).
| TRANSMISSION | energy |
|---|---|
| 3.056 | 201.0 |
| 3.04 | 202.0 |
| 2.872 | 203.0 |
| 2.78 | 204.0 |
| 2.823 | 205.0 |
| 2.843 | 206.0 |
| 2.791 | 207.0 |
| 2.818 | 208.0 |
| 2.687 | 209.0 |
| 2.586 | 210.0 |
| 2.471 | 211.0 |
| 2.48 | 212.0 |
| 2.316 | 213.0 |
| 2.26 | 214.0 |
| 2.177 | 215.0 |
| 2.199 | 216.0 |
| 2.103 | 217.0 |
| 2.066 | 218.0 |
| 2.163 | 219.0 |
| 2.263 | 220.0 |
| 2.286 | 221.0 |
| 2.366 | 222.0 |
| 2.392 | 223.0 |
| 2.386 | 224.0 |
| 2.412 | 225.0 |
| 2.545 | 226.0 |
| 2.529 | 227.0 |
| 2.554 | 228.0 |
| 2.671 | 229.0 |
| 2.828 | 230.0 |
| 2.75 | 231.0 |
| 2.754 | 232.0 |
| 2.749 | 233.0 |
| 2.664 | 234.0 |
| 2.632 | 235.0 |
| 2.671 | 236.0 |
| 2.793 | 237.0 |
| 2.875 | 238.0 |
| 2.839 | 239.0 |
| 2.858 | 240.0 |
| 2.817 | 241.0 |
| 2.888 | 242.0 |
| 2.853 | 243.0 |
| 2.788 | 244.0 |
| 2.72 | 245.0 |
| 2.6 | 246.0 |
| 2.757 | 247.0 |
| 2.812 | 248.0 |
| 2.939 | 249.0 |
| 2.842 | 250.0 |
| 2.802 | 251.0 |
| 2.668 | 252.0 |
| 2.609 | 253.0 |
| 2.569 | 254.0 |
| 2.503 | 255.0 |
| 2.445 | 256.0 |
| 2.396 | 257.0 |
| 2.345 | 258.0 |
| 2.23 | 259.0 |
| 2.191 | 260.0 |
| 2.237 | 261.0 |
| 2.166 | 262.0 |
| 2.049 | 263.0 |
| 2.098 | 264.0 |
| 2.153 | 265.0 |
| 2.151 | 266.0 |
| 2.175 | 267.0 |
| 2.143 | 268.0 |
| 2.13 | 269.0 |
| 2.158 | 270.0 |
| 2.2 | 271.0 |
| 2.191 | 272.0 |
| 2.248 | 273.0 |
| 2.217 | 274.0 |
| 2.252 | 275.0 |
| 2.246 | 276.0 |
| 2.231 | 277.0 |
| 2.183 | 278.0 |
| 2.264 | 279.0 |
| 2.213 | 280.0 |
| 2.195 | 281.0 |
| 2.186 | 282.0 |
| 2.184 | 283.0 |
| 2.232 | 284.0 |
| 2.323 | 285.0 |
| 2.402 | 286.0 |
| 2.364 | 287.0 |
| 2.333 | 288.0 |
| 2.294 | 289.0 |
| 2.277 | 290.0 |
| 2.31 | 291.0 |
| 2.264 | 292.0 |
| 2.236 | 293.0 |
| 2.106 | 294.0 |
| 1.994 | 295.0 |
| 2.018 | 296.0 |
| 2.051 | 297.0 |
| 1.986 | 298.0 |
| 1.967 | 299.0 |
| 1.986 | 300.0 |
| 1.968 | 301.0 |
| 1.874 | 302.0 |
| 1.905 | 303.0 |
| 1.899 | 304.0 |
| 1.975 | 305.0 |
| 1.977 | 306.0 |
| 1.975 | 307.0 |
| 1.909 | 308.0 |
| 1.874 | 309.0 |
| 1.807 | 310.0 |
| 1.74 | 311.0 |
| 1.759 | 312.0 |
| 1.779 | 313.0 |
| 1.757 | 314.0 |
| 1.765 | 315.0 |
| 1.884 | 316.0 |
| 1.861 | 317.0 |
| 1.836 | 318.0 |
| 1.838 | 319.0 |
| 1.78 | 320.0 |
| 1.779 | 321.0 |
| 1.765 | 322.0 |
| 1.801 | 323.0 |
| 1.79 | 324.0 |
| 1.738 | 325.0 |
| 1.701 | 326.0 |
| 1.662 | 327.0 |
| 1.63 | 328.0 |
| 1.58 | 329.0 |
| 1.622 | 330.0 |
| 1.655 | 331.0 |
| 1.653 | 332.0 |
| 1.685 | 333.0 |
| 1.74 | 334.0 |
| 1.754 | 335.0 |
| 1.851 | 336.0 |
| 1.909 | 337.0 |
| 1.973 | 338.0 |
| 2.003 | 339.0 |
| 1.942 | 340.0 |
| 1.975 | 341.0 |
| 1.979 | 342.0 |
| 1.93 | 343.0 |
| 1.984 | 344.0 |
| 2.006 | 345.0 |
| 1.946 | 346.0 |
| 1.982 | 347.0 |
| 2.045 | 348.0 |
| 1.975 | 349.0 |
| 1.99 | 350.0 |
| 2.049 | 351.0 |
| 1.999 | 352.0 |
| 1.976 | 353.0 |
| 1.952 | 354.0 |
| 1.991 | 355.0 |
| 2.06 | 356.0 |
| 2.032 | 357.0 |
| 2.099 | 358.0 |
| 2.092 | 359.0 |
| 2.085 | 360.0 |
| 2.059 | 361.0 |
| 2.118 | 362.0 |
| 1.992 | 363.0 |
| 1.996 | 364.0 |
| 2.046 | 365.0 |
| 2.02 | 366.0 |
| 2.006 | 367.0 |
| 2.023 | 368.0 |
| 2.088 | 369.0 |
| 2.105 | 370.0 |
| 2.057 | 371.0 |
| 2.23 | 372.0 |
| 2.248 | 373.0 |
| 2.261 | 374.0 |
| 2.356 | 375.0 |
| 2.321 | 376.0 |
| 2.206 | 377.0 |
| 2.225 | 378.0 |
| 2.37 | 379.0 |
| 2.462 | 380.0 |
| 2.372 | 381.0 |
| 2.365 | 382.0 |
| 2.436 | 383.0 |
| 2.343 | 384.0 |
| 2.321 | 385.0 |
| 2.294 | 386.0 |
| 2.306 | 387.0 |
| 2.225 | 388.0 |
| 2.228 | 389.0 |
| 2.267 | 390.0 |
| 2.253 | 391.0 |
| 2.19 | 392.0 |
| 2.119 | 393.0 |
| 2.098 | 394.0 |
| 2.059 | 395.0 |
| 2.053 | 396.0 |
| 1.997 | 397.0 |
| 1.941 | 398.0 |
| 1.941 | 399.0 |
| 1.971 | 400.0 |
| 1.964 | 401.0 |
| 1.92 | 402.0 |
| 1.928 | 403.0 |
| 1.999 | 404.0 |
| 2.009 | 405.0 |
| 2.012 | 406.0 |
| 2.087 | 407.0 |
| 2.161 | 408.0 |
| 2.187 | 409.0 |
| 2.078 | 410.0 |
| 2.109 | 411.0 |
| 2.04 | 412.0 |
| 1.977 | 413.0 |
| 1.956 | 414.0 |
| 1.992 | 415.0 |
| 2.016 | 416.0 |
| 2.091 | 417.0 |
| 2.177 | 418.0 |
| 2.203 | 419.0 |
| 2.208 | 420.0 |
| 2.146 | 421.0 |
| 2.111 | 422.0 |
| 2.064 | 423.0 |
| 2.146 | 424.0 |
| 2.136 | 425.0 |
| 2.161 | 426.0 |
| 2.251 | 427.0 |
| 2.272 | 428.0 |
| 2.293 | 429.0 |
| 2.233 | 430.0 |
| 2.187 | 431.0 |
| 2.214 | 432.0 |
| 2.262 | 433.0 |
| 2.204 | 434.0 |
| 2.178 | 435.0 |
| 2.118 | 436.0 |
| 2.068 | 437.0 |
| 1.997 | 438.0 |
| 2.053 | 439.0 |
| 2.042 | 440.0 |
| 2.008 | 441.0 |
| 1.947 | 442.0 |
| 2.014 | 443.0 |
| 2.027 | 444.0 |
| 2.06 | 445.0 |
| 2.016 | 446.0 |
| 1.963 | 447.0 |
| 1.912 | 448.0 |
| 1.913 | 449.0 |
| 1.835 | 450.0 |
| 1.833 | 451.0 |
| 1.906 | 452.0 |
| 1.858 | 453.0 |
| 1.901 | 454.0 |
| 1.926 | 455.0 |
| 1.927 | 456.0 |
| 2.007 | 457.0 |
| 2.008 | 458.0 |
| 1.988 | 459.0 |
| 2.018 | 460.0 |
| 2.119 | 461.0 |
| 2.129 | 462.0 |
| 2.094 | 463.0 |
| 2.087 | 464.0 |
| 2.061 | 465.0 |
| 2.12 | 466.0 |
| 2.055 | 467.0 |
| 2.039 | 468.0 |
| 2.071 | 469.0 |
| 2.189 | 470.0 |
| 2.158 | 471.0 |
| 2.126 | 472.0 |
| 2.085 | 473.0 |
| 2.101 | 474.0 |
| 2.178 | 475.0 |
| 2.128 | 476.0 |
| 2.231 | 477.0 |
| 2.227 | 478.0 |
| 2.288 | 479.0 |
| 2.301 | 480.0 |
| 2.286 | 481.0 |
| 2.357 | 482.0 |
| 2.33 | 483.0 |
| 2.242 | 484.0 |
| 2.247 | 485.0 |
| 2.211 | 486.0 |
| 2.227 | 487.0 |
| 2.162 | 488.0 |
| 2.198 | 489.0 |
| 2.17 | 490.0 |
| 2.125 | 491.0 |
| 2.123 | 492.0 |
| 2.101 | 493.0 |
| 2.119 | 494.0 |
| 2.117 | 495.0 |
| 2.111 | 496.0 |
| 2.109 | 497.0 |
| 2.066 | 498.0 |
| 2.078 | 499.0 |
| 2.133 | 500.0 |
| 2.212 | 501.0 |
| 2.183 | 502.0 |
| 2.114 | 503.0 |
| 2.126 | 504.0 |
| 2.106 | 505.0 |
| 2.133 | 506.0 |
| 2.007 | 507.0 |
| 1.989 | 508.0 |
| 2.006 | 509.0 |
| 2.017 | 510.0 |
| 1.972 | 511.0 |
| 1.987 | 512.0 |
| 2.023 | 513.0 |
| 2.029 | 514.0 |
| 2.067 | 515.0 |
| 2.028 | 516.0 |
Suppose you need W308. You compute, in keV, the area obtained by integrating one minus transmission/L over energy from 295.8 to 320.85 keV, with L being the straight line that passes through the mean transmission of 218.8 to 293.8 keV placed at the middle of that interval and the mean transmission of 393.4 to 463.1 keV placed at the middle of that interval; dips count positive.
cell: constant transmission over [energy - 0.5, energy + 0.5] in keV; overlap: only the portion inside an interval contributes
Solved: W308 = 4.74 keV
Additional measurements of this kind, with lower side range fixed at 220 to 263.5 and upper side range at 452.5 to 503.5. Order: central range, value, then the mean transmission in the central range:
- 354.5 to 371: 2.1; 2.05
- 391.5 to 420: 2.8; 2.05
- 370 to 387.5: 0.2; 2.3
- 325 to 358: 7.1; 1.88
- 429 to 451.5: 1.5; 2.05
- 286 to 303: 2.5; 2.13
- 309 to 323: 3.7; 1.8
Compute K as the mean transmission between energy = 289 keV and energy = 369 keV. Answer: 1.93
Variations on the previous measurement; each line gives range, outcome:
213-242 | 2.52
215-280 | 2.46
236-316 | 2.27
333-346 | 1.91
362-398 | 2.19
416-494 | 2.11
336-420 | 2.09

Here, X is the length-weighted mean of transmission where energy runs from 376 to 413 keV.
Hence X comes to 2.15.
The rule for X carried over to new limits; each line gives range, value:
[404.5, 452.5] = 2.08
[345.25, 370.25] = 2.03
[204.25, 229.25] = 2.45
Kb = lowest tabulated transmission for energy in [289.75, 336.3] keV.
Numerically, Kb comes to 1.58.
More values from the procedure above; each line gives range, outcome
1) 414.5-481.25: 1.833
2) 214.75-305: 1.874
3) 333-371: 1.685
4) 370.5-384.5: 2.057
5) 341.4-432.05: 1.92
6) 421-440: 1.997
